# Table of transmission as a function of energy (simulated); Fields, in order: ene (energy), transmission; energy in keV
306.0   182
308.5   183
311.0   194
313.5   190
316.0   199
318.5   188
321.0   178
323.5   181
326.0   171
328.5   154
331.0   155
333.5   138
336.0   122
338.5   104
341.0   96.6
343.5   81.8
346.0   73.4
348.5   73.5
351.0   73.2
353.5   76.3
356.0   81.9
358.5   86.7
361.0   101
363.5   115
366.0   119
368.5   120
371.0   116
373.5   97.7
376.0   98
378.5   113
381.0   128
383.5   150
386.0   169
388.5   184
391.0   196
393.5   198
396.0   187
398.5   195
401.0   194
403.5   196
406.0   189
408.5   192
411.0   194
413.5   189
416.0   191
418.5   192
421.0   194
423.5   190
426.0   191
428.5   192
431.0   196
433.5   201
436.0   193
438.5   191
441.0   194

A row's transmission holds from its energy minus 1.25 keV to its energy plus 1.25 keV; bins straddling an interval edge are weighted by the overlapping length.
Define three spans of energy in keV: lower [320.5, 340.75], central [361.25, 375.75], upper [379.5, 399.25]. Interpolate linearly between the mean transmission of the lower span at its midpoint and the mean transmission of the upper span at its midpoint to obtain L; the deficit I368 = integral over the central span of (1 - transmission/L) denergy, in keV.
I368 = 4.7 keV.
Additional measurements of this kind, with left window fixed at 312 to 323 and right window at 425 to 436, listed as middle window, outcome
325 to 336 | 2.2 keV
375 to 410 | 3.9 keV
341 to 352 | 6.5 keV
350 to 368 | 9.1 keV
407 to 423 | 0.2 keV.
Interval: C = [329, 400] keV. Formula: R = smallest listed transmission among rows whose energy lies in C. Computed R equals 73.2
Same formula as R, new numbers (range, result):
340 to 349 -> 73.4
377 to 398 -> 113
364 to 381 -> 97.7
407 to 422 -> 189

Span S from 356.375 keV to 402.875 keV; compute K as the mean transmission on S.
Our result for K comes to 142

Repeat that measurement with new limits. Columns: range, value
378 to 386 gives 138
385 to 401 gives 189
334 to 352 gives 91.5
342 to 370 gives 91.3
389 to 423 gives 193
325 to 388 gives 113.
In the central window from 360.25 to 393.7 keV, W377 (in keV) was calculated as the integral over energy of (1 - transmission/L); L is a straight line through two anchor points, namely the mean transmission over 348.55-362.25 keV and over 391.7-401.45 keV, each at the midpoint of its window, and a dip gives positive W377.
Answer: 1.5 keV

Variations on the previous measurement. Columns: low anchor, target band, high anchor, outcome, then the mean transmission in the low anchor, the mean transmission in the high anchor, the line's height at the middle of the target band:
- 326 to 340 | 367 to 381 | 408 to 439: 4.4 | 137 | 193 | 162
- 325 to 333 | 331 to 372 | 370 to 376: 9.1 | 158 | 105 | 131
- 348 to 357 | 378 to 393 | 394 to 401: 0.2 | 76.3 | 192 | 161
